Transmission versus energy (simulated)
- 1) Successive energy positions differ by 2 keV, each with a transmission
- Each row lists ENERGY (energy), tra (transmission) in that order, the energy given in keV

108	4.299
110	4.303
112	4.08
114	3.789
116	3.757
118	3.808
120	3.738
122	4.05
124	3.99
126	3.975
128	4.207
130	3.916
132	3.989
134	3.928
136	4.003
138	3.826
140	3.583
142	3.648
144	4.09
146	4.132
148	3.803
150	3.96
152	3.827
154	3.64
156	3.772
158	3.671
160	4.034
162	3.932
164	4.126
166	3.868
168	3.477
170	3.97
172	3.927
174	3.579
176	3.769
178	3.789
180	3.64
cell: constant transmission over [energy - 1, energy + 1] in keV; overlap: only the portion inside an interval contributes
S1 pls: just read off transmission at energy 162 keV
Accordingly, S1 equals 3.932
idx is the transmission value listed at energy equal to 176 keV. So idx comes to 3.769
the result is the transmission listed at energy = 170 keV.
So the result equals 3.97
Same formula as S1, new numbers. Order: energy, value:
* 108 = 4.299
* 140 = 3.583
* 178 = 3.789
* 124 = 3.99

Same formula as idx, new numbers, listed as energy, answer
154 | 3.64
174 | 3.579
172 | 3.927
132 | 3.989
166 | 3.868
